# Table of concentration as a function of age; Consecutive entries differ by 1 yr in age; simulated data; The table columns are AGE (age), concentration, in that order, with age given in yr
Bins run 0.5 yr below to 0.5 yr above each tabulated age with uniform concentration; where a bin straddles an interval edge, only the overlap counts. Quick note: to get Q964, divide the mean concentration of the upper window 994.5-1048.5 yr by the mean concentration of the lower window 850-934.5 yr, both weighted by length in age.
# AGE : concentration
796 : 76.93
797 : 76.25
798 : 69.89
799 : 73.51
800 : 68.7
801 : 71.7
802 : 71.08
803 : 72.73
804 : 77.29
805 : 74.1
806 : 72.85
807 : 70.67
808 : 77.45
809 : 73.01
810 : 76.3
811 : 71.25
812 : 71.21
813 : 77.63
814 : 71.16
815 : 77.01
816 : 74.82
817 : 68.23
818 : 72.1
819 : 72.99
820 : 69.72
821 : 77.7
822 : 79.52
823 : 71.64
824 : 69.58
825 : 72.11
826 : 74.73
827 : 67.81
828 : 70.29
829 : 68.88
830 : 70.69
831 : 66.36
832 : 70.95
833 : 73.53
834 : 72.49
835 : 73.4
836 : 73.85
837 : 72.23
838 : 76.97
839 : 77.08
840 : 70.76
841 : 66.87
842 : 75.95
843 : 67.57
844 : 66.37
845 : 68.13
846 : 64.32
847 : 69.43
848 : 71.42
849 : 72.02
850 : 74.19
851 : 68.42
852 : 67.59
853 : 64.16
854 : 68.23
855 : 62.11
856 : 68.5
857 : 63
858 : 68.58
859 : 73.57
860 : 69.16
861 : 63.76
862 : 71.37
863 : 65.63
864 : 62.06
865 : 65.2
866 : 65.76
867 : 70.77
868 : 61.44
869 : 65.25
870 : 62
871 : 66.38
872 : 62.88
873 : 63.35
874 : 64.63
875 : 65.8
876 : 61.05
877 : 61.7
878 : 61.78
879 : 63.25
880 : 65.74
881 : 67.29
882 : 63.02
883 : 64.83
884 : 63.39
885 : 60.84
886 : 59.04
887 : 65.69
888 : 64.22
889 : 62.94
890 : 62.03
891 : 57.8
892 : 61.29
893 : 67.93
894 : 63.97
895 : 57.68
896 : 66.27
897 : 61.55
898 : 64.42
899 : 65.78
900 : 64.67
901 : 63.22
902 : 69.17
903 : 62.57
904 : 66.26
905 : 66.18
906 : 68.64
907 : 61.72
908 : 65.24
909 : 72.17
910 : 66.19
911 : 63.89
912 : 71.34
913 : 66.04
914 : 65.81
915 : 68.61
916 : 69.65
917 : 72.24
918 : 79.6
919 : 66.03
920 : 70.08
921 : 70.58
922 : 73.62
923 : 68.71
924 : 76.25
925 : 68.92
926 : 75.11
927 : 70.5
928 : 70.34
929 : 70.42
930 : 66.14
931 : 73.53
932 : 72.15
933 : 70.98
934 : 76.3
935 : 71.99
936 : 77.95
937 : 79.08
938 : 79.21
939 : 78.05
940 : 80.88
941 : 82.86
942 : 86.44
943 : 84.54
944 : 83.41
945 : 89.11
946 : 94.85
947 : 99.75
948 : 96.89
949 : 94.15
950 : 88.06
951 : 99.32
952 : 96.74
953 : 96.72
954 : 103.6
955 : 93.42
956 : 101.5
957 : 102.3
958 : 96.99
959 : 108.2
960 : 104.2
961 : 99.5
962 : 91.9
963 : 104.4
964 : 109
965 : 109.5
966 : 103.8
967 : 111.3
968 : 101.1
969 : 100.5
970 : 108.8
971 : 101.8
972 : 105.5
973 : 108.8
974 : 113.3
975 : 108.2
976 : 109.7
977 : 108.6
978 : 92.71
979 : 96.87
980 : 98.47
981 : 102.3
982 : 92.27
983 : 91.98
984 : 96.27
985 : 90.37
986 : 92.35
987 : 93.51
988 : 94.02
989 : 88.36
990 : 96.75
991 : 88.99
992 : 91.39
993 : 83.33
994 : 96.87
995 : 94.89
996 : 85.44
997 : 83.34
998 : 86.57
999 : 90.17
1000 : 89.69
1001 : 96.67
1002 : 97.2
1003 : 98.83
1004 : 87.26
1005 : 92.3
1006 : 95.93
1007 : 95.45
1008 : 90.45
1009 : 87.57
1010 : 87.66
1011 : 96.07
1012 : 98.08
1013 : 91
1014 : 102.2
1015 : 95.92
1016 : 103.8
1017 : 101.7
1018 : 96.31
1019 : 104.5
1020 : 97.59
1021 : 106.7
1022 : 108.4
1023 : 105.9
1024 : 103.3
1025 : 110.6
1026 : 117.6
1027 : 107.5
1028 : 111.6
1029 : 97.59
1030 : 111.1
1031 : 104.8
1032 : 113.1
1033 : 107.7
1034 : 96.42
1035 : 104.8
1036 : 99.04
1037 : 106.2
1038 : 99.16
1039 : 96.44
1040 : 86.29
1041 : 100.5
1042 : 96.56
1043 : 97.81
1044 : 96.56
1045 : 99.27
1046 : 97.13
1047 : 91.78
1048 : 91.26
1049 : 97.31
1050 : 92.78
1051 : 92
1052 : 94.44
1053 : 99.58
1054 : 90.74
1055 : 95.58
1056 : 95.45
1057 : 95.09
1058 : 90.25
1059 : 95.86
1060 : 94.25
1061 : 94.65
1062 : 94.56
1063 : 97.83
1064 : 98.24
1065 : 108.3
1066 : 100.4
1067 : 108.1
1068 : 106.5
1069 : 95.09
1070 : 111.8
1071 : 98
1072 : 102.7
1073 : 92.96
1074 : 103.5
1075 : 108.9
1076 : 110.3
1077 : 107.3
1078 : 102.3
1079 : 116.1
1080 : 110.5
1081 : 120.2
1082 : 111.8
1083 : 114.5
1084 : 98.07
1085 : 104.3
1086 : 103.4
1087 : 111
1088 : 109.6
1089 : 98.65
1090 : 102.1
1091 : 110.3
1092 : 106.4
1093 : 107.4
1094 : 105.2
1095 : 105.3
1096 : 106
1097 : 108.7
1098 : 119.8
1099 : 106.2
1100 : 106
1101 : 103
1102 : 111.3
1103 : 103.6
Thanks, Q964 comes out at 1.5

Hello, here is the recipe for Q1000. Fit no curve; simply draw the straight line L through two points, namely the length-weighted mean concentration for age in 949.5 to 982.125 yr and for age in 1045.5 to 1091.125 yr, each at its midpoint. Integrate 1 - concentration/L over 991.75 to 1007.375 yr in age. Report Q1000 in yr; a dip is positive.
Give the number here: 1.6 yr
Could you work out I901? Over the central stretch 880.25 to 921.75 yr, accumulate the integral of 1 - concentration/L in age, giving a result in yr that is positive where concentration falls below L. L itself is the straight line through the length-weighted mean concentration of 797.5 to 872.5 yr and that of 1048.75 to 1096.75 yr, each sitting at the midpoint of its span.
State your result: 7.1 yr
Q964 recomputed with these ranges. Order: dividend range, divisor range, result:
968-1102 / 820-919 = 1.49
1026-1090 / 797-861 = 1.42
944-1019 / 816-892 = 1.43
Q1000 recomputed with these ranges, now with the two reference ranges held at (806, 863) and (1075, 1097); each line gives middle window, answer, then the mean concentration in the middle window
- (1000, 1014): 0.4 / 93.6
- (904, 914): 1.8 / 66.7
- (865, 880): 2.4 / 64.1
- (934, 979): -3.8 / 96.6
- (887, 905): 3.7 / 63.8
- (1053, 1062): 0.8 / 94.3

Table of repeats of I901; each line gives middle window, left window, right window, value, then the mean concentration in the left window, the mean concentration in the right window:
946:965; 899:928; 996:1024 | -4.5 yr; 68.7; 95.8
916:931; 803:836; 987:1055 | 2.5 yr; 72.8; 97.2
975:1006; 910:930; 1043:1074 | -3.7 yr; 70.2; 97.4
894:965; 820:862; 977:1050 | 4.7 yr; 70.3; 97.2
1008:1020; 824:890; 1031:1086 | -0.4 yr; 67.4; 101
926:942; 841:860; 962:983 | 3.0 yr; 68.5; 104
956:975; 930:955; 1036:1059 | -3.6 yr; 85.5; 95.6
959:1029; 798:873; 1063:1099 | -3.9 yr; 70.3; 106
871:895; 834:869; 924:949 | 3.1 yr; 68.8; 79.4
